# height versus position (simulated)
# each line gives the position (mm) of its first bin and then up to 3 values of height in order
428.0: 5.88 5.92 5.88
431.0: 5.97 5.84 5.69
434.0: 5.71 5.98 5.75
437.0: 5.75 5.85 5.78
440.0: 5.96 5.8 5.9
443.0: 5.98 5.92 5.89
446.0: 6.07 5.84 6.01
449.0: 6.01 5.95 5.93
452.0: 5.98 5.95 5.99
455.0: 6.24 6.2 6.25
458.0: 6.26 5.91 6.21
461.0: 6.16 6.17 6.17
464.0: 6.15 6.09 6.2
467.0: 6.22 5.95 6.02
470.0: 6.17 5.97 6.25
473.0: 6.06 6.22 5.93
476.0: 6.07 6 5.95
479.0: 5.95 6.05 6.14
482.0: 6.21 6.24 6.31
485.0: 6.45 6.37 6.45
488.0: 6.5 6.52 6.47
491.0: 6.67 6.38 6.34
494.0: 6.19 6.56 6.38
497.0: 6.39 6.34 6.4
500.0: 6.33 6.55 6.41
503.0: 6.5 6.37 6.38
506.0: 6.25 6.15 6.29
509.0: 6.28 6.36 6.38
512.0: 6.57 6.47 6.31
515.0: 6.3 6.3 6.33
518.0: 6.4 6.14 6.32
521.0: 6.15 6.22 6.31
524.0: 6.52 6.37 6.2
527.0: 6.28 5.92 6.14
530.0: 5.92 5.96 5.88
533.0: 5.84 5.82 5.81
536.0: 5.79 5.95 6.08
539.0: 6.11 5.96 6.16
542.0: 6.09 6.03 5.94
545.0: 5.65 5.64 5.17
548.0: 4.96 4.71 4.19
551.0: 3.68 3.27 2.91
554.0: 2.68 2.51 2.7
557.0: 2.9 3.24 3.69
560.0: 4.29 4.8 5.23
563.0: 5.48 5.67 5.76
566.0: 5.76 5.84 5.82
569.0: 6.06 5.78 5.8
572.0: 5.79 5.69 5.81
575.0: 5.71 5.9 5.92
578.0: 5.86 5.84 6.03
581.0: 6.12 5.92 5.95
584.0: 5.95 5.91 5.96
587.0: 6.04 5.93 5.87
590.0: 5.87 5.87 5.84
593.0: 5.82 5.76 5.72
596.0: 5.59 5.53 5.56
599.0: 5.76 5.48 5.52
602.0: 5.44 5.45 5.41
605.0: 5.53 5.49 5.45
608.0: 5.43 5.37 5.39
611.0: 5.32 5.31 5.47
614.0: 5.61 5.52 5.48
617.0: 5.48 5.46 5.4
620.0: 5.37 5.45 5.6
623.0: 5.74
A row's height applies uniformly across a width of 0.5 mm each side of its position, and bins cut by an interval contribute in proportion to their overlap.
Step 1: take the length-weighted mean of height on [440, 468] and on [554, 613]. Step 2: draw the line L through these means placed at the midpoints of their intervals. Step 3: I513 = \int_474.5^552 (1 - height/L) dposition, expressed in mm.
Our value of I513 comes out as -4.4 mm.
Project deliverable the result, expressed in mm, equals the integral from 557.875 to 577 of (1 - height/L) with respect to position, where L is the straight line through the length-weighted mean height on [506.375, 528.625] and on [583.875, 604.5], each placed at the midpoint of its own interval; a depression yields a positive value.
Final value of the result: 1.6 mm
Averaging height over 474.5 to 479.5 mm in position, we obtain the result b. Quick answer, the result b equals 5.98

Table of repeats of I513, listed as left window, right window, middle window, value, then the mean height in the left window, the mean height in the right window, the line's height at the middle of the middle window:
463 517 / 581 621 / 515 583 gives 5.34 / 6.28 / 5.63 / 5.93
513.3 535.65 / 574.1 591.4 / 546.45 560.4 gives 5.55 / 6.16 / 5.92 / 6.04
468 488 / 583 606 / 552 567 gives 4.36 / 6.15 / 5.72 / 5.85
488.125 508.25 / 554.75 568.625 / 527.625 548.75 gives -2.29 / 6.4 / 4.6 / 5.26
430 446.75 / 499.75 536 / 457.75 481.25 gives -0.32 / 5.87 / 6.24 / 6.01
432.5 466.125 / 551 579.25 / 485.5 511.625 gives -4.22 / 5.99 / 4.85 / 5.51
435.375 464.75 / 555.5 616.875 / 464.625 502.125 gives -2.42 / 6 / 5.49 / 5.88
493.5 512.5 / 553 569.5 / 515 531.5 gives -1.47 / 6.37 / 4.48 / 5.71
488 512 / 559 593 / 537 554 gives 2.53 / 6.39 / 5.73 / 6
